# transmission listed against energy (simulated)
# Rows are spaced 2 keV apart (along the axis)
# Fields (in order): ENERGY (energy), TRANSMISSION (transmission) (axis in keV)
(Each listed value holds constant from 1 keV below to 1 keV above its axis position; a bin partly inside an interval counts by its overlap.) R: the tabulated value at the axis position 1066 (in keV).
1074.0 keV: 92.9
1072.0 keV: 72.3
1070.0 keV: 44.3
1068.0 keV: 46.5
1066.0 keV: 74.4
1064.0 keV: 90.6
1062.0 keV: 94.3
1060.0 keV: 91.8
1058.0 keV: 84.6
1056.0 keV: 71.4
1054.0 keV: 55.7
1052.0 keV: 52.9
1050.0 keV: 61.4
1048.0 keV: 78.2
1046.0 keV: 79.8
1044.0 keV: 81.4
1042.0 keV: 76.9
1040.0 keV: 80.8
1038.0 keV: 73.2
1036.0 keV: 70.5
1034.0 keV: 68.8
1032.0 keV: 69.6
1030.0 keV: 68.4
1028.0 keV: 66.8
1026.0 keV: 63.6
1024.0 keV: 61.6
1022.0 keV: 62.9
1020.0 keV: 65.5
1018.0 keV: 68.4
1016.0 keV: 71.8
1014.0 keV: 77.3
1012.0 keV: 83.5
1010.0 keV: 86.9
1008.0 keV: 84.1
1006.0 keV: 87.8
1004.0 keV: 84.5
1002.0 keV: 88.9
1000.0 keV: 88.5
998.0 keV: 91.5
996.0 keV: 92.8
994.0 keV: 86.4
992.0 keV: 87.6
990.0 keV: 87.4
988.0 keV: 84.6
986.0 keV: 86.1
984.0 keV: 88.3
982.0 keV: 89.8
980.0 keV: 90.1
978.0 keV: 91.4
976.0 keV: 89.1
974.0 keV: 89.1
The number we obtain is 74.4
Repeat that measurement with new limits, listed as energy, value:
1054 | 55.7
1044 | 81.4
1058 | 84.6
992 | 87.6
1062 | 94.3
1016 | 71.8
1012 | 83.5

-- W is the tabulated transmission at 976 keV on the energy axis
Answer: 89.1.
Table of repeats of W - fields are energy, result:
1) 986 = 86.1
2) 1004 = 84.5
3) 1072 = 72.3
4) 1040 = 80.8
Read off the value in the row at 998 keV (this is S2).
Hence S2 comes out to 91.5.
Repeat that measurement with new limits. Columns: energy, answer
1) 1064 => 90.6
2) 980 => 90.1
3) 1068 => 46.5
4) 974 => 89.1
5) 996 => 92.8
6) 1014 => 77.3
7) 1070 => 44.3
